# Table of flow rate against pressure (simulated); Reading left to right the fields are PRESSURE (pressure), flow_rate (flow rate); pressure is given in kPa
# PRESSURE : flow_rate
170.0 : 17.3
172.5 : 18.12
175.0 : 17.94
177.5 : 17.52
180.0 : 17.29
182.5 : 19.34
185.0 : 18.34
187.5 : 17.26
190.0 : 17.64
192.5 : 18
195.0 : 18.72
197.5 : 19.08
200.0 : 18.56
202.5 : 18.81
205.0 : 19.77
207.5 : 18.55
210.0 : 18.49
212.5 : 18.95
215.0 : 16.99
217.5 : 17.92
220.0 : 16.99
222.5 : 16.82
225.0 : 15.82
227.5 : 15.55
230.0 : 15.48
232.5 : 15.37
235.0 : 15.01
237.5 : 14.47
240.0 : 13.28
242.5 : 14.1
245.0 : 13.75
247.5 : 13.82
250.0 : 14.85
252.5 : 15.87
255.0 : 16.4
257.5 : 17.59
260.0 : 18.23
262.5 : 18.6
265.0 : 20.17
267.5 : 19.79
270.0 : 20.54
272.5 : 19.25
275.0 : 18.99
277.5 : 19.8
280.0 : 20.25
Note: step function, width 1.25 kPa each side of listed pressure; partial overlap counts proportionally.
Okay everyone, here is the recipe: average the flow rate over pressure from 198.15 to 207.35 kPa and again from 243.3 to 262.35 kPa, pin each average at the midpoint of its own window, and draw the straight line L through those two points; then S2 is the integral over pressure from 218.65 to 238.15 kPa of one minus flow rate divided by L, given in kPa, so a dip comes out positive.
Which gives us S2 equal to 1.9 kPa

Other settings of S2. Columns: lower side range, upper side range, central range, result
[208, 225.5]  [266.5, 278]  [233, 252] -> 4.34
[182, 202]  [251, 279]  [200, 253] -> 6.30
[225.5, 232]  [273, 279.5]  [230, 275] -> 2.55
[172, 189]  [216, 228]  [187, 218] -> -2.00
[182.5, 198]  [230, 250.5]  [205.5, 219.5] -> -1.43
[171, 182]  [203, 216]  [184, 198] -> 0.03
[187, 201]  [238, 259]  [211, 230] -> -0.29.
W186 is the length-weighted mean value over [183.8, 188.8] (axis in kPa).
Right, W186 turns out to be 17.8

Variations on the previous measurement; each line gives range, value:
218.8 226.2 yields 16.5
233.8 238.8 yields 14.7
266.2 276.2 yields 19.6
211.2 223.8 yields 17.5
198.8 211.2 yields 18.8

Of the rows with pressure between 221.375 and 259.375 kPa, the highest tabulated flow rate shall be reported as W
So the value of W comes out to 17.59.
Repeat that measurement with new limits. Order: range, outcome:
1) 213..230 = 17.92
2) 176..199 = 19.34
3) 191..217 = 19.77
